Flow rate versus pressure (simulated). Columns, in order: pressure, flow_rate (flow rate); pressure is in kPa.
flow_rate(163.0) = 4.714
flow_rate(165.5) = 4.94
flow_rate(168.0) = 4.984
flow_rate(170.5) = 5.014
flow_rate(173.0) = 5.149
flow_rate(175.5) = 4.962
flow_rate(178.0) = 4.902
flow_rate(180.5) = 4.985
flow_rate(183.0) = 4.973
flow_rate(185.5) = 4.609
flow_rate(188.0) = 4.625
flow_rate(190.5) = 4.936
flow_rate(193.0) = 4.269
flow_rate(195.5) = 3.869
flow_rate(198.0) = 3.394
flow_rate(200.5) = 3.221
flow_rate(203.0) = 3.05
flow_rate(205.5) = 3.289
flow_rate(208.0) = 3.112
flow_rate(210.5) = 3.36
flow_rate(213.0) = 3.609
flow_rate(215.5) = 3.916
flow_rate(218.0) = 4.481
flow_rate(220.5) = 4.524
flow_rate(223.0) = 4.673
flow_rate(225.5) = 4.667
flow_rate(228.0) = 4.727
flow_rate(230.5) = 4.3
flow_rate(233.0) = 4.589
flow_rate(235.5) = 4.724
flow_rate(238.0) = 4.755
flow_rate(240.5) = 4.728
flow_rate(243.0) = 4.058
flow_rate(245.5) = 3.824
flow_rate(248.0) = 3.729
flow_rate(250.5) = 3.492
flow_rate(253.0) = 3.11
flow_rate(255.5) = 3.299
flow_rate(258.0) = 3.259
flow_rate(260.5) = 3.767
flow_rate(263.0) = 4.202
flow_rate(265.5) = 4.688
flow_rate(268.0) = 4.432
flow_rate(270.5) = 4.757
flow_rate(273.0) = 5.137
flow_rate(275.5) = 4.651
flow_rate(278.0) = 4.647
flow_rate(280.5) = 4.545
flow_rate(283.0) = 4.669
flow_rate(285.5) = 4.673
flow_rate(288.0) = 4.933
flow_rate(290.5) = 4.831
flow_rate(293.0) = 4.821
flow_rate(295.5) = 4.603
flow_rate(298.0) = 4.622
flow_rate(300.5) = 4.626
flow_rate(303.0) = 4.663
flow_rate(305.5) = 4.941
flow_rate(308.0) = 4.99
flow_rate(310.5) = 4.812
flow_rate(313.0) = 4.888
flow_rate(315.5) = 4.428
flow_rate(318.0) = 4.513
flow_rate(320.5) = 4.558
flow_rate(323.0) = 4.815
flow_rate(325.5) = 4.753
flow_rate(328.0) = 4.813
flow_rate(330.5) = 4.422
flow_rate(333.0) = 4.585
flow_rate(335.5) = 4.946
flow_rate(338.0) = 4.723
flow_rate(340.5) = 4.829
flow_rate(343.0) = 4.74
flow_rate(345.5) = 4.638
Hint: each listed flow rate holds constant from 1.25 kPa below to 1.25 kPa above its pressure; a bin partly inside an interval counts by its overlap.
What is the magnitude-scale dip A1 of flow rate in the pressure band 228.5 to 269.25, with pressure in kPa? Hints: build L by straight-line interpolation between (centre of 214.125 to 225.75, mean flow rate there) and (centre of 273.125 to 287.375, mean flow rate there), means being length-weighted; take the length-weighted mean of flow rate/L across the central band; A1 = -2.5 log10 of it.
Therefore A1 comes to 0.12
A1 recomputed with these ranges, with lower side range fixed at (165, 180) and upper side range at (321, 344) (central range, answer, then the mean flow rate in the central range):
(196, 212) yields 0.45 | 3.27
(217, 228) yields 0.07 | 4.6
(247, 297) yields 0.12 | 4.32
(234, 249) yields 0.13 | 4.32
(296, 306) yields 0.02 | 4.69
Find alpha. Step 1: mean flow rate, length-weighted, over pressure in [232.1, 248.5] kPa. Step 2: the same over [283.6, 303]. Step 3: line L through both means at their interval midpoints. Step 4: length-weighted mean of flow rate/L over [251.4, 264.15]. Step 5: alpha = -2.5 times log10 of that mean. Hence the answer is 0.26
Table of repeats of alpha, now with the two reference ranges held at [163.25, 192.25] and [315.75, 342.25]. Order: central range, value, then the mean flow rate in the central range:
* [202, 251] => 0.18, 4.09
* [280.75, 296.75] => 0.00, 4.74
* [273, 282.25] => 0.02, 4.69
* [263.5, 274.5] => 0.01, 4.71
